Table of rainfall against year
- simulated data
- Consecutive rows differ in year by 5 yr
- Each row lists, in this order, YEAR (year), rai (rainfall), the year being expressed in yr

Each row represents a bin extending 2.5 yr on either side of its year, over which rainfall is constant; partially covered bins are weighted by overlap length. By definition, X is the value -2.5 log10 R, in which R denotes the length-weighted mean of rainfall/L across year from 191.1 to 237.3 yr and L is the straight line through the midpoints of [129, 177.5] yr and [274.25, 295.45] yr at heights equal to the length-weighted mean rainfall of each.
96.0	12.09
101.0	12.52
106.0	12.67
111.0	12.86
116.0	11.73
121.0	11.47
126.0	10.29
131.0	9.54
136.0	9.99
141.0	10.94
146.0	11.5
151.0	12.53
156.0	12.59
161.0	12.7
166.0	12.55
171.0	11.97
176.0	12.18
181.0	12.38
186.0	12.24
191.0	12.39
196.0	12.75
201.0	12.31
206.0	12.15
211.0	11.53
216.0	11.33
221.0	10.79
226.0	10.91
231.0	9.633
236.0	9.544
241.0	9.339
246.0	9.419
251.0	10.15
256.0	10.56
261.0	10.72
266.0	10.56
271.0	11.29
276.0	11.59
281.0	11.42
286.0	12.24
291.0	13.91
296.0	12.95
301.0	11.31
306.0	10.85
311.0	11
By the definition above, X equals 0.062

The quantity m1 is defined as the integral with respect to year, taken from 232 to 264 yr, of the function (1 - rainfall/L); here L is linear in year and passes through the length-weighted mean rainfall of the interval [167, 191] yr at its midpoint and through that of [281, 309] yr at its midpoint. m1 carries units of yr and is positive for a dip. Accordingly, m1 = 5.9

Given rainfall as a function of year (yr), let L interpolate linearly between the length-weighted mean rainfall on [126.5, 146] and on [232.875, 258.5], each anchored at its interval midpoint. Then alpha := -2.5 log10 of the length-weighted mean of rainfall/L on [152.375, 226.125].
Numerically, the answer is -0.198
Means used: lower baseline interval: 10.3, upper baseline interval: 9.8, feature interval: 12.1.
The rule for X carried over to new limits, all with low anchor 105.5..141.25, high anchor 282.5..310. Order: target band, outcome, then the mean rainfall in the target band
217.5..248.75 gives 0.18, 9.99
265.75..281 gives 0.07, 11.3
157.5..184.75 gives -0.09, 12.4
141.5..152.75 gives -0.05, 11.8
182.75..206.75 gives -0.08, 12.4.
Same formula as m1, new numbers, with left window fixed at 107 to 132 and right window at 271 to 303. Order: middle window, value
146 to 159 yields -0.94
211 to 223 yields 0.68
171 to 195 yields -1.27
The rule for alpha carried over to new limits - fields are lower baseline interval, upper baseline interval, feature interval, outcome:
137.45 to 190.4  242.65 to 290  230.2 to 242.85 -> 0.188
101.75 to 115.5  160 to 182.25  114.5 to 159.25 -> 0.117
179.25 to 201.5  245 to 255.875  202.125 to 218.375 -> -0.009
